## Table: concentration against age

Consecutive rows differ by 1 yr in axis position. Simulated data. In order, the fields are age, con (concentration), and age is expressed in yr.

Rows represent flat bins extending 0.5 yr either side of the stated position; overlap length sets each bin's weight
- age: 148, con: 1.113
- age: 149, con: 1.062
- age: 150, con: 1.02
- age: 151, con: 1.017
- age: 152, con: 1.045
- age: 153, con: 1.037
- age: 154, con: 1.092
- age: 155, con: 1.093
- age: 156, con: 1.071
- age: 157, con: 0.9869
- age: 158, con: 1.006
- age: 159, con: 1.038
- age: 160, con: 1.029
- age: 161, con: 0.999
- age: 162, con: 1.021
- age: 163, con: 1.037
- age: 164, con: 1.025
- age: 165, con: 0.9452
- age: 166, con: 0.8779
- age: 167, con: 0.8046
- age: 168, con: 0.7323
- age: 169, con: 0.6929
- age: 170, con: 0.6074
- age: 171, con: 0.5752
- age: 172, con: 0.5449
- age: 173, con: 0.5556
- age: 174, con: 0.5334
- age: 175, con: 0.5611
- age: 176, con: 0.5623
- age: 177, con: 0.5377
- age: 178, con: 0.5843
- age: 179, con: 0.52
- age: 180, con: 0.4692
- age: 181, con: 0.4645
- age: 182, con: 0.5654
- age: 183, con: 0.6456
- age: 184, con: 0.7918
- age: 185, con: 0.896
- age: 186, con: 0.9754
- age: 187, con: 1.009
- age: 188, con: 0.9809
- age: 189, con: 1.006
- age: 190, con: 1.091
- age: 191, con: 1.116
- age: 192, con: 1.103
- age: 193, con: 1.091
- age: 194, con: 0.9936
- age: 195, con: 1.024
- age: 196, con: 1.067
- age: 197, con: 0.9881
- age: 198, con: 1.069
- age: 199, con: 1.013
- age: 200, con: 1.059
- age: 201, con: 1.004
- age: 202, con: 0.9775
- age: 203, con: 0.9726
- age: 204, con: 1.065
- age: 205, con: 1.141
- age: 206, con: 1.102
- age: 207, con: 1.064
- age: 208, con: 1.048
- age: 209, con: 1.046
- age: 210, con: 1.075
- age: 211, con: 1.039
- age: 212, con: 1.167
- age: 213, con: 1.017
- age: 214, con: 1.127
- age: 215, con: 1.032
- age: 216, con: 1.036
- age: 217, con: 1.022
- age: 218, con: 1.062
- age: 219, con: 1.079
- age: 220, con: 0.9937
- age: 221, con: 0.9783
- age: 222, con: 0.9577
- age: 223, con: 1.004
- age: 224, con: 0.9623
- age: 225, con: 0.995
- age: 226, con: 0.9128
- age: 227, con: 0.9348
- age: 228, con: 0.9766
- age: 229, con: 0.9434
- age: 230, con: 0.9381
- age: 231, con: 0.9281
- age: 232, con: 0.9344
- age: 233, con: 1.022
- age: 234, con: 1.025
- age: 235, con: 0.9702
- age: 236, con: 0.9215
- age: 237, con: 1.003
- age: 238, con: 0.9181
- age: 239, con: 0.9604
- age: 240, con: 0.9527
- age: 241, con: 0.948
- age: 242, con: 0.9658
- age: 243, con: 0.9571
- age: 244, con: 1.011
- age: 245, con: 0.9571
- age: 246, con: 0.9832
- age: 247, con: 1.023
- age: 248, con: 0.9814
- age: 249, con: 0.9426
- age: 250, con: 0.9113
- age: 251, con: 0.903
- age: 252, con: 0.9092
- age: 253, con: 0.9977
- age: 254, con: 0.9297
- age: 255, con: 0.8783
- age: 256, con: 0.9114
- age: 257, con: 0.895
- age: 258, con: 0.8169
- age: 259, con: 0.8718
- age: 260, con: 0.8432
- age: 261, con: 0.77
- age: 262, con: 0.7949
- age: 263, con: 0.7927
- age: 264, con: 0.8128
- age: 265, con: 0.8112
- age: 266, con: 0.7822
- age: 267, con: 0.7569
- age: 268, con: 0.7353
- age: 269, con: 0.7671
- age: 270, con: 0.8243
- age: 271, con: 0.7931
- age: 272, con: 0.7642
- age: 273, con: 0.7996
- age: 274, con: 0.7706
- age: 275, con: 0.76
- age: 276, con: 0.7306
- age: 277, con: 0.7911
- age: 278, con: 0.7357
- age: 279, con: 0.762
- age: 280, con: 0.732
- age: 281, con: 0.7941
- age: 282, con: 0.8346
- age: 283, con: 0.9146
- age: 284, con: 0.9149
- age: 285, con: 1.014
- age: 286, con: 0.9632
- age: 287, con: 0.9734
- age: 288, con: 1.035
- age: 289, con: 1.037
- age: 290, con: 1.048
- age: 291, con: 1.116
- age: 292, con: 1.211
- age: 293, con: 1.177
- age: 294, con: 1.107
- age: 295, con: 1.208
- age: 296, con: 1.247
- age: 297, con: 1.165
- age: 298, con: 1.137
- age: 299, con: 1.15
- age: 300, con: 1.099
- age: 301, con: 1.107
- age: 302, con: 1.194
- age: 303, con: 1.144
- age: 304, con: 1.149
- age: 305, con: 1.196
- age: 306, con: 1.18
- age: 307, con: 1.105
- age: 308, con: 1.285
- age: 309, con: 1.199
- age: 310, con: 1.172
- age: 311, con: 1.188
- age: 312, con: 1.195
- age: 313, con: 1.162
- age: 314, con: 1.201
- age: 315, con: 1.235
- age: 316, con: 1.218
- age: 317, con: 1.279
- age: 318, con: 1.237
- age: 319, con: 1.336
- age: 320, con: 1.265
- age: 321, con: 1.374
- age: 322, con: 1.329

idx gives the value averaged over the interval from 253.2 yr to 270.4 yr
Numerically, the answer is 0.826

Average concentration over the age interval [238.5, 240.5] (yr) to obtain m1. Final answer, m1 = 0.957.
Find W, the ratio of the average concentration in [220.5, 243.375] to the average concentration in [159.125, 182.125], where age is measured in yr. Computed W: 1.3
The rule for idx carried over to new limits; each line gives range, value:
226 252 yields 0.959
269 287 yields 0.82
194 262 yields 0.983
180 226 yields 0.991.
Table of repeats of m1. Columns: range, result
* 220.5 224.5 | 0.976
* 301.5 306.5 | 1.17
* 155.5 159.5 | 1.03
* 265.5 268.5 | 0.758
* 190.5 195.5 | 1.07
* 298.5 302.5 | 1.14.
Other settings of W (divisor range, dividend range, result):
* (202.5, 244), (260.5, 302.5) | 0.92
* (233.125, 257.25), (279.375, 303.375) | 1.10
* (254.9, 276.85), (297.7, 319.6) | 1.48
